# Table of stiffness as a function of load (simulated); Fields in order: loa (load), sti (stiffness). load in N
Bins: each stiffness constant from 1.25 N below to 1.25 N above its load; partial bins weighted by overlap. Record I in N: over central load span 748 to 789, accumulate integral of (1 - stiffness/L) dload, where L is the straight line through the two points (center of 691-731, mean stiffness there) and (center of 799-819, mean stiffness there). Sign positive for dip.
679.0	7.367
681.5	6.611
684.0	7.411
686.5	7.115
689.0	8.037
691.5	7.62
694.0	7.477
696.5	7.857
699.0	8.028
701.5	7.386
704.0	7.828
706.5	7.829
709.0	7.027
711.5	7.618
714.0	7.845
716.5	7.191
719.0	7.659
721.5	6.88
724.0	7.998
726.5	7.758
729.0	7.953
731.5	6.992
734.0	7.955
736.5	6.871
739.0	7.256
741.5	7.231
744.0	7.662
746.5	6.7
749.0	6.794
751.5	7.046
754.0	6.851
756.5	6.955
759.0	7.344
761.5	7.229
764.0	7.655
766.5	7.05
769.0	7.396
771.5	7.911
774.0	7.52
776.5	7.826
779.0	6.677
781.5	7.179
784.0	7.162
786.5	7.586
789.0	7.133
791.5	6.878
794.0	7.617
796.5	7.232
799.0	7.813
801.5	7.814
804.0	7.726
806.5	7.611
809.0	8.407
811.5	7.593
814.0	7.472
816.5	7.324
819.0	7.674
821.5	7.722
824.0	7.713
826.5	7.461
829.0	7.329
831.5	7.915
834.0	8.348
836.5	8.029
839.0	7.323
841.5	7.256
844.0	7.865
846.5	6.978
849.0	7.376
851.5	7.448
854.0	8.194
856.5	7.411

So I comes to 2.2 N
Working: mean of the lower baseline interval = 7.61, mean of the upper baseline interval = 7.71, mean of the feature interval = 7.26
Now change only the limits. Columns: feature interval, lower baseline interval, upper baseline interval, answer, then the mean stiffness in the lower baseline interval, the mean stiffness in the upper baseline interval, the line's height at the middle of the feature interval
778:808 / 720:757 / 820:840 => 0.7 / 7.27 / 7.73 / 7.55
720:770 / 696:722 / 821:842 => 2.1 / 7.57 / 7.69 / 7.61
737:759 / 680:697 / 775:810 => 1.1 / 7.43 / 7.47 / 7.45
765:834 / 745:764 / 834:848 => -2.0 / 7.04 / 7.56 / 7.31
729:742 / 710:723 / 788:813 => 0.3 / 7.44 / 7.59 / 7.47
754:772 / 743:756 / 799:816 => -0.3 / 6.99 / 7.75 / 7.17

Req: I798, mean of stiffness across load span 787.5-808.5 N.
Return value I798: 7.51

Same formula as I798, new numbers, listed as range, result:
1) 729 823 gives 7.38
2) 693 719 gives 7.61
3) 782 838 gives 7.61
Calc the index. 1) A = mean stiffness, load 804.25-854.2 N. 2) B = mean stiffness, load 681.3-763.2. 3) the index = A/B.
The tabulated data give 1.0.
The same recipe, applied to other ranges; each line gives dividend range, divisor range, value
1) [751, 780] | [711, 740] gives 0.97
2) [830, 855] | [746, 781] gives 1.06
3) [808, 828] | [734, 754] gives 1.08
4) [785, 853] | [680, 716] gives 1.01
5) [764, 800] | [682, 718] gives 0.97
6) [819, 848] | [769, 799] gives 1.04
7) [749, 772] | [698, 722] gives 0.96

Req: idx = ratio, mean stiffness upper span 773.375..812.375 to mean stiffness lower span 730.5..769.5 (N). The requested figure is 1.0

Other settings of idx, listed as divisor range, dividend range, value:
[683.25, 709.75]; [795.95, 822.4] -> 1.01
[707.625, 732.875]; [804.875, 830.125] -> 1.02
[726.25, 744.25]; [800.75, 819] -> 1.04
